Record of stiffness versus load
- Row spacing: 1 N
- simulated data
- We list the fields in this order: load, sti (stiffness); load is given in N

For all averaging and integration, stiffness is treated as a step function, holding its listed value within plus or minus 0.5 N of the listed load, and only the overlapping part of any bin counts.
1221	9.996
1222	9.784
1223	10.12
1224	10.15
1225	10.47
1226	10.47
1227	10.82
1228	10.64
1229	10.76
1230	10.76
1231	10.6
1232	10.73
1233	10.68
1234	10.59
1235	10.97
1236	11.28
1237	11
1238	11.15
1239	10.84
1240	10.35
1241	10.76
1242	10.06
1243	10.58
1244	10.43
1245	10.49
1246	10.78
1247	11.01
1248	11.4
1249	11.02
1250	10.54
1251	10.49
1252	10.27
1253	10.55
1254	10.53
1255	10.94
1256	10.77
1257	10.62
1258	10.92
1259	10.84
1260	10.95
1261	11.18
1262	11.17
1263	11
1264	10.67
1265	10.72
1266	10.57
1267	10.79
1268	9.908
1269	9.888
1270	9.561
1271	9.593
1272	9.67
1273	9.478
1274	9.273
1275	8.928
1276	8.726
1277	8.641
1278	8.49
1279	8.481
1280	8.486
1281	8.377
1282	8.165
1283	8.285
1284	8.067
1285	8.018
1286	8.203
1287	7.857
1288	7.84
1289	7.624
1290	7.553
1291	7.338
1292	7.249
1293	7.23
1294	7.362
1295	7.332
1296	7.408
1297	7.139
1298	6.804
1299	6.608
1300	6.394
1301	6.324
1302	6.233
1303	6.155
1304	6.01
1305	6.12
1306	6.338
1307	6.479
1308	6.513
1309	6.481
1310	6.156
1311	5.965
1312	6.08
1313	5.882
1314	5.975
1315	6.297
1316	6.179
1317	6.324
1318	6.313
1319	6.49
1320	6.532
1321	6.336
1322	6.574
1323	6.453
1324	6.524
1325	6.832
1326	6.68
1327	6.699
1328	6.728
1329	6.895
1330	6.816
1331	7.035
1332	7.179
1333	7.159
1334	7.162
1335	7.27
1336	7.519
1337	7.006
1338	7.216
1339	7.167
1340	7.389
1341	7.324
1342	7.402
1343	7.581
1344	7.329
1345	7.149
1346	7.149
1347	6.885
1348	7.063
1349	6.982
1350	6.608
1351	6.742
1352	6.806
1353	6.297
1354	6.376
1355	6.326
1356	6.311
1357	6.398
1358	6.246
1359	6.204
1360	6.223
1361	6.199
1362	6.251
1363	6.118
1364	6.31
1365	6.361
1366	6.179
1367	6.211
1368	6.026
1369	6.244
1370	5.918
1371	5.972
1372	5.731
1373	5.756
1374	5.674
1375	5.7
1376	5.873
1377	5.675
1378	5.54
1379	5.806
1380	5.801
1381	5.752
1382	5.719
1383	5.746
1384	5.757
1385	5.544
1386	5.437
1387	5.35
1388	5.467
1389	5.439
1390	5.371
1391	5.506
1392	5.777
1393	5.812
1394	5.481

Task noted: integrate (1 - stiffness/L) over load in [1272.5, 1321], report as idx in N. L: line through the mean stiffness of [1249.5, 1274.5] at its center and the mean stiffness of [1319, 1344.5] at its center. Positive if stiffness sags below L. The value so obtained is 8.6 N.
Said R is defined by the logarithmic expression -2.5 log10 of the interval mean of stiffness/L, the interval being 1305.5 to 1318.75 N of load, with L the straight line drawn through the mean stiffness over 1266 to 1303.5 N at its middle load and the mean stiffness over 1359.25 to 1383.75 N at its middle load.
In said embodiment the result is 0.19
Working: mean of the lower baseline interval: 8.13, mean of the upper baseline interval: 5.95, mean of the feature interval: 6.23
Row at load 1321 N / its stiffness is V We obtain 6.336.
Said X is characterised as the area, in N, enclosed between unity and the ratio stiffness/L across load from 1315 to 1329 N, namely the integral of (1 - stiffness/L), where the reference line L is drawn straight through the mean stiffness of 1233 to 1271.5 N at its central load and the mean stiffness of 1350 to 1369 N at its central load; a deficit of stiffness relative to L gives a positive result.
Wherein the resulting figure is 2.3 N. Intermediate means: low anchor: 10.7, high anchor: 6.32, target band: 6.52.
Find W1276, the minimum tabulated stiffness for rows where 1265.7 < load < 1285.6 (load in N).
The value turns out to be 8.018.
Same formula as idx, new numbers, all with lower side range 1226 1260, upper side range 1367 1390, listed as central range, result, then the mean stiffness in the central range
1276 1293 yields 2.2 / 8.04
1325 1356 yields 0.6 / 6.98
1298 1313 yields 3.8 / 6.28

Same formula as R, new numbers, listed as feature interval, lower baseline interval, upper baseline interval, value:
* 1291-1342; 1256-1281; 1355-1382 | 0.192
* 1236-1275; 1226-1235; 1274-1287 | -0.107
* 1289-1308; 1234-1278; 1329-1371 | 0.276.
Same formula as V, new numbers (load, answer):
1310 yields 6.156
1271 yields 9.593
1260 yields 10.95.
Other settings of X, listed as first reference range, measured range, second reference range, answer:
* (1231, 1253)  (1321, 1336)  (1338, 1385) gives 1.37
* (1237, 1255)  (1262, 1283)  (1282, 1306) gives -1.71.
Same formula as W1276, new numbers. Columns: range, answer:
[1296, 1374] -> 5.674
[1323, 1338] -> 6.453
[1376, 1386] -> 5.437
